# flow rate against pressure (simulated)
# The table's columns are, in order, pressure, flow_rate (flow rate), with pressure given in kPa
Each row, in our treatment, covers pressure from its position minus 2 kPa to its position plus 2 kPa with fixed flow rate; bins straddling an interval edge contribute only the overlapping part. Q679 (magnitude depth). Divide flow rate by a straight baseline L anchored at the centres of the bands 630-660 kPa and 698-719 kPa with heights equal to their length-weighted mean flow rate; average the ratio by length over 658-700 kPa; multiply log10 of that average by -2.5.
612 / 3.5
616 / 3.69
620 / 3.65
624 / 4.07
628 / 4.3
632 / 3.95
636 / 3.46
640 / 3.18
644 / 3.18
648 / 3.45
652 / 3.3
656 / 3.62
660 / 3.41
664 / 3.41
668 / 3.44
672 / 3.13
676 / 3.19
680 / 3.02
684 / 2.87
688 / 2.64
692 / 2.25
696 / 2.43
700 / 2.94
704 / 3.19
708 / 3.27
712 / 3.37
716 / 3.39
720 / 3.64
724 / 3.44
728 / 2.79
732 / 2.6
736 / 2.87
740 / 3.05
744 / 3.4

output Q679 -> 0.13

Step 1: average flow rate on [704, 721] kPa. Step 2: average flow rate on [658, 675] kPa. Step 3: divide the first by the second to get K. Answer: 1.01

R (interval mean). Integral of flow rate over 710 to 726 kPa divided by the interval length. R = 3.46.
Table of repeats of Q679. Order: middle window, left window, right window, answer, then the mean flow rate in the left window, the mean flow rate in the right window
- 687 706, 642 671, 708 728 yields 0.25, 3.39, 3.37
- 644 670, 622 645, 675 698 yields -0.05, 3.71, 2.71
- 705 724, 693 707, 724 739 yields -0.19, 2.84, 2.86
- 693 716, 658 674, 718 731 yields 0.08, 3.35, 3.24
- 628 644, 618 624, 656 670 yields 0.03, 3.79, 3.45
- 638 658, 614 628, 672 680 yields 0.05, 3.87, 3.13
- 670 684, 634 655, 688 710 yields -0.02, 3.33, 2.8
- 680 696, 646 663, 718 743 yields 0.24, 3.44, 3.08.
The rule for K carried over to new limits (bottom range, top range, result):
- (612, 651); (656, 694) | 0.84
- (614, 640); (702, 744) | 0.83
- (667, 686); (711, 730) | 1.07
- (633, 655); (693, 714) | 0.89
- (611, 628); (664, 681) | 0.85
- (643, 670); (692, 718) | 0.89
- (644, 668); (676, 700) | 0.79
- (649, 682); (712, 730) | 1.00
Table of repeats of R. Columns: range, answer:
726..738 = 2.75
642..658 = 3.39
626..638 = 3.9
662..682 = 3.24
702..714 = 3.28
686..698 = 2.44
